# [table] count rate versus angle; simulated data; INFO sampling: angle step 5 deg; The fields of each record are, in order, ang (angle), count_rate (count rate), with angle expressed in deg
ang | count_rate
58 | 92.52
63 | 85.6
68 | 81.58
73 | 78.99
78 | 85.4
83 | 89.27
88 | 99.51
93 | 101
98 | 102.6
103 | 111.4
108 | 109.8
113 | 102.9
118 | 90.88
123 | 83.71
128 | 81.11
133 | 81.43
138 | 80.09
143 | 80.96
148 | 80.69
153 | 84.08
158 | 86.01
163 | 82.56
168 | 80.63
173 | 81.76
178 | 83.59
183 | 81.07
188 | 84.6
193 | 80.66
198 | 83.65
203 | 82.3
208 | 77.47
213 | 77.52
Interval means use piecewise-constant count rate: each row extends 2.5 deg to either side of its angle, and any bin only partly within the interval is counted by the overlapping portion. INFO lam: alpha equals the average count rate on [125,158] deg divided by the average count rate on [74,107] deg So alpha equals 0.8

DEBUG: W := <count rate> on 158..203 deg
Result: 82.5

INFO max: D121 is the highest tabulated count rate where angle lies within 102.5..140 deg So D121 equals 111.4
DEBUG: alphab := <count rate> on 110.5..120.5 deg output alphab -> 96.9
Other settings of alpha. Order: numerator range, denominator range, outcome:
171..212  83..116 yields 0.79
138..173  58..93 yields 0.93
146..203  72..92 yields 0.92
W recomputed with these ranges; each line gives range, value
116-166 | 83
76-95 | 93.8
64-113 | 95.6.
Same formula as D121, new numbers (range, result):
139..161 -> 86.01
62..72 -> 85.6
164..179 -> 83.59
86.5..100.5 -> 102.6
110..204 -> 102.9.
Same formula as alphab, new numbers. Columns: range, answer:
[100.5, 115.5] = 108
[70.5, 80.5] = 82.2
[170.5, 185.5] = 82.1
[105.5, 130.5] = 93.7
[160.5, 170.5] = 81.6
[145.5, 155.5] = 82.4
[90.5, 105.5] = 105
